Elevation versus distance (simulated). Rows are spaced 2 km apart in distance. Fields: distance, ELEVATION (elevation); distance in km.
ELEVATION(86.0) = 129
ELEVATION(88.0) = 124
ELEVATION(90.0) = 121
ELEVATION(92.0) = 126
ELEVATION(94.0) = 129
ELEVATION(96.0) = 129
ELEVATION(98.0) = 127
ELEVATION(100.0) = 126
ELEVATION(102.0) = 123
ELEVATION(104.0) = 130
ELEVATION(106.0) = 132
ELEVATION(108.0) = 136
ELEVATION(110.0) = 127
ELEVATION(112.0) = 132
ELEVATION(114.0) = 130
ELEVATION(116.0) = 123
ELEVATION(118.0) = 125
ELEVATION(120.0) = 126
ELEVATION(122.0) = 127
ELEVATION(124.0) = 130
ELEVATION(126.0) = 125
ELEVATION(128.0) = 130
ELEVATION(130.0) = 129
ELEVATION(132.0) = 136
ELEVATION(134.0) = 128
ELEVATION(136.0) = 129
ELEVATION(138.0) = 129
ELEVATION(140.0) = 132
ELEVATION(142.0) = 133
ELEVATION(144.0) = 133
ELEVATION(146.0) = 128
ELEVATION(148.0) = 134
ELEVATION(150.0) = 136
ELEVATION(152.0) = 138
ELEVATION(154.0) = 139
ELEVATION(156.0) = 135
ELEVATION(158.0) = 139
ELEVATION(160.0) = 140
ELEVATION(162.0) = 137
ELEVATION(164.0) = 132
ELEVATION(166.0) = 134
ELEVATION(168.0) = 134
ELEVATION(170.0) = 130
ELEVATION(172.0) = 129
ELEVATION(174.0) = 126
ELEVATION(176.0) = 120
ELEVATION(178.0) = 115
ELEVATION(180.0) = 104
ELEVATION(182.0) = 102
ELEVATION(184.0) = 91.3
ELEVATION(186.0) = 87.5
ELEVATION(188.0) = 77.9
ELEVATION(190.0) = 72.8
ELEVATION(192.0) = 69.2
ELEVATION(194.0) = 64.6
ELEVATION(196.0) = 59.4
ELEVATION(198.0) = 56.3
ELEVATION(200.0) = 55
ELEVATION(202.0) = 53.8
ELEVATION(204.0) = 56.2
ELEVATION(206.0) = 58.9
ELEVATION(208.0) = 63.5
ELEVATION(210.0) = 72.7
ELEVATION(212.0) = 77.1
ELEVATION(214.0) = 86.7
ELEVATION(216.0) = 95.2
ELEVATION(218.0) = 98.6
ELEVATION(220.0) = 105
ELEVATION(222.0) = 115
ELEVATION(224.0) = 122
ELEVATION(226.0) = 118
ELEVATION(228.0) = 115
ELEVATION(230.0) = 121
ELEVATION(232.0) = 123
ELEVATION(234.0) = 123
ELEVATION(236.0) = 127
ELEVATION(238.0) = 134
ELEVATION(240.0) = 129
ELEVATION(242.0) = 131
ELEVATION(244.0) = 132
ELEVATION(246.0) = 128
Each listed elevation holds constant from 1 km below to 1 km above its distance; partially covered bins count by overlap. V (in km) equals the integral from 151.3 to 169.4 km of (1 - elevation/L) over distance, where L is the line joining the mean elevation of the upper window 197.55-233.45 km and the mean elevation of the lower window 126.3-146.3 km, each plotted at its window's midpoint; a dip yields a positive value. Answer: -2.8 km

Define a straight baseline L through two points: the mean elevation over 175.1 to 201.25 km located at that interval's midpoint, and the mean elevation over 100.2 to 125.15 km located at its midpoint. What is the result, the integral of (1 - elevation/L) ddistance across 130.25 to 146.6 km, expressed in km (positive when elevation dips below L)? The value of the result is -2.7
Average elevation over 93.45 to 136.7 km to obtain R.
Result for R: 129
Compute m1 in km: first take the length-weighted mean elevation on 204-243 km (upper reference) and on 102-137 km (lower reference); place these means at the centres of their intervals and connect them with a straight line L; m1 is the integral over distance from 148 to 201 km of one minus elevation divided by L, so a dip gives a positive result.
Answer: 3.6 km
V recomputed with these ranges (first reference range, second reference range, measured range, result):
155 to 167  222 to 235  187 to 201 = 6.9 km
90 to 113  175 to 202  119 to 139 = -2.7 km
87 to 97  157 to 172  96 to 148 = 0.1 km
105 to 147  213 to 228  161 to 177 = -1.5 km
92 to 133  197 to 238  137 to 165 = -4.7 km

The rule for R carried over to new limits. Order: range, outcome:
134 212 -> 106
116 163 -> 132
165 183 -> 122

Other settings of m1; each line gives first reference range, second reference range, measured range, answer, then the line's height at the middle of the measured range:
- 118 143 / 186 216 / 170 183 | -4.0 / 89.1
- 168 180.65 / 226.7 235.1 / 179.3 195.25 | 5.1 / 122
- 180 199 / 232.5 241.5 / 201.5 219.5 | 4.6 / 99.7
